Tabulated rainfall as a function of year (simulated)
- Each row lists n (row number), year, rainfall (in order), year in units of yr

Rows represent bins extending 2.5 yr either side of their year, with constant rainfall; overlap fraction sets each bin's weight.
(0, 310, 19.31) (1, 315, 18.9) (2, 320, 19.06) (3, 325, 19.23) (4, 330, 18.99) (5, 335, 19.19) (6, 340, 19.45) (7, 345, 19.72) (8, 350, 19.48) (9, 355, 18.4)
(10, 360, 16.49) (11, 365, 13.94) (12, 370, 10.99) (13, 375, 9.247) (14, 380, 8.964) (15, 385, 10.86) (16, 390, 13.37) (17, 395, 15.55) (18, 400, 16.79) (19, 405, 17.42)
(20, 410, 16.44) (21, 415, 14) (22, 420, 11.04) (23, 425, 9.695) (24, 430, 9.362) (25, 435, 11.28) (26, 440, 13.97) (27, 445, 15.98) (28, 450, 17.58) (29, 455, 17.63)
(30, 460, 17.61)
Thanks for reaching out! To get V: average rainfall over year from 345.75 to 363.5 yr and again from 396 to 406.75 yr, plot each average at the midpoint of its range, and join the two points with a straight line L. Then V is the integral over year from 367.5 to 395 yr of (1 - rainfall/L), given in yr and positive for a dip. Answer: 9.9 yr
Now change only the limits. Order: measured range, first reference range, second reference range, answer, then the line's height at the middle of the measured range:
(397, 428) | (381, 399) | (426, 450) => -2.54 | 13.1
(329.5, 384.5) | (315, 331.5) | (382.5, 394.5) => 1.42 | 15.8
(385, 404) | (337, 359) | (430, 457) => 2.33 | 16.9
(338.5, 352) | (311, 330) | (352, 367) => -1.66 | 17.4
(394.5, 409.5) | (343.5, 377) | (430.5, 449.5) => -2.26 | 14.5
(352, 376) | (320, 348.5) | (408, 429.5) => 3.90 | 16.9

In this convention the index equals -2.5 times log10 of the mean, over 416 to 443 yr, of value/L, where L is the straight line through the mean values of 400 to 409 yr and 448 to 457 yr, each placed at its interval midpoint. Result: 0.46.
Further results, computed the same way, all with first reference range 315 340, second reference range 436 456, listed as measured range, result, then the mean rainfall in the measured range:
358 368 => 0.21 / 14.9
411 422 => 0.26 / 13.1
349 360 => 0.00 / 18.3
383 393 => 0.37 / 12.3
